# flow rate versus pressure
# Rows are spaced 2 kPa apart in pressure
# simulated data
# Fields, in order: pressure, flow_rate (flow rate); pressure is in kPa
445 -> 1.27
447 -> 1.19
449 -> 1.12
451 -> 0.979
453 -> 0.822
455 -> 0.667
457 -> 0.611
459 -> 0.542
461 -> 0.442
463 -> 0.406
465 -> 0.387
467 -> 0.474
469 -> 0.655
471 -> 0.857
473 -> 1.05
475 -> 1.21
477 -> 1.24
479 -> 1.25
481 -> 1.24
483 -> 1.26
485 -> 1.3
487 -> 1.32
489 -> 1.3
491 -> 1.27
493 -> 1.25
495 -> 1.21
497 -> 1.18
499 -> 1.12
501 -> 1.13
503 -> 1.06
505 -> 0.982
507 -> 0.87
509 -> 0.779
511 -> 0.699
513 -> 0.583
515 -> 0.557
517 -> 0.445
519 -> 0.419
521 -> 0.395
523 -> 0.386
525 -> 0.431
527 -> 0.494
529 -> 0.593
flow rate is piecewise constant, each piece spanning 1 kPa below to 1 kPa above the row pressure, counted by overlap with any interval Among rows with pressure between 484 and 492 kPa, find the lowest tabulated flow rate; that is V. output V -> 1.27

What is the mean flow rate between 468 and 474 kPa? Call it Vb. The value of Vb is 0.854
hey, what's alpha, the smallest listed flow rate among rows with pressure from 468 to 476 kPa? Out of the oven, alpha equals 0.655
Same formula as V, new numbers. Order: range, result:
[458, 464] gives 0.406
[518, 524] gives 0.386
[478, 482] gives 1.24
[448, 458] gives 0.611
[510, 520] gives 0.419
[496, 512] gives 0.699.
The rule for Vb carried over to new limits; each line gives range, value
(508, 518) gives 0.613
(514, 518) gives 0.501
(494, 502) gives 1.16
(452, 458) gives 0.7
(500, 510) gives 0.964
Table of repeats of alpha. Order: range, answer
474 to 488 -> 1.21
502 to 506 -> 0.982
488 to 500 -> 1.12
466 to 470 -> 0.474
